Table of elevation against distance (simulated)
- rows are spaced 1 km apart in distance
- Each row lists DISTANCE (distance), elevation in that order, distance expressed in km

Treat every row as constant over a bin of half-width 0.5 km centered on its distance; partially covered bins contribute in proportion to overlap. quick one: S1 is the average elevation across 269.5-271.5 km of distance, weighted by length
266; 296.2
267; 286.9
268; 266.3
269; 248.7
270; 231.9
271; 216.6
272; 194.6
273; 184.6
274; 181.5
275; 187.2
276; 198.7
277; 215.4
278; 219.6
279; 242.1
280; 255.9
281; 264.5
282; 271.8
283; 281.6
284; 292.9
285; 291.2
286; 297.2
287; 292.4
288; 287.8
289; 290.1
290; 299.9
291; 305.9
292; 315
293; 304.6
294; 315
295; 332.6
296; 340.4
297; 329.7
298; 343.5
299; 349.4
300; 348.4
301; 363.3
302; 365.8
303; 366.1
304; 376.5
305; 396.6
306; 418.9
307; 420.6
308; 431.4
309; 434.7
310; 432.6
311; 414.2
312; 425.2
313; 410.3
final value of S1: 224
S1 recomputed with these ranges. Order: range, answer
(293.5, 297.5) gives 329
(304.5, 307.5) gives 412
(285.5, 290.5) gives 293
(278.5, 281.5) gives 254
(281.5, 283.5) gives 277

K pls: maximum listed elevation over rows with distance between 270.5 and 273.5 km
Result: 216.6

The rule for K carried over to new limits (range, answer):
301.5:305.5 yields 396.6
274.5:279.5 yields 242.1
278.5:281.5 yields 264.5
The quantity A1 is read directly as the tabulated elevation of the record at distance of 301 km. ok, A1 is 363.3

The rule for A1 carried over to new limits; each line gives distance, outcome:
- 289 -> 290.1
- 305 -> 396.6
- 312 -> 425.2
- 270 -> 231.9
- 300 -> 348.4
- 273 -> 184.6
